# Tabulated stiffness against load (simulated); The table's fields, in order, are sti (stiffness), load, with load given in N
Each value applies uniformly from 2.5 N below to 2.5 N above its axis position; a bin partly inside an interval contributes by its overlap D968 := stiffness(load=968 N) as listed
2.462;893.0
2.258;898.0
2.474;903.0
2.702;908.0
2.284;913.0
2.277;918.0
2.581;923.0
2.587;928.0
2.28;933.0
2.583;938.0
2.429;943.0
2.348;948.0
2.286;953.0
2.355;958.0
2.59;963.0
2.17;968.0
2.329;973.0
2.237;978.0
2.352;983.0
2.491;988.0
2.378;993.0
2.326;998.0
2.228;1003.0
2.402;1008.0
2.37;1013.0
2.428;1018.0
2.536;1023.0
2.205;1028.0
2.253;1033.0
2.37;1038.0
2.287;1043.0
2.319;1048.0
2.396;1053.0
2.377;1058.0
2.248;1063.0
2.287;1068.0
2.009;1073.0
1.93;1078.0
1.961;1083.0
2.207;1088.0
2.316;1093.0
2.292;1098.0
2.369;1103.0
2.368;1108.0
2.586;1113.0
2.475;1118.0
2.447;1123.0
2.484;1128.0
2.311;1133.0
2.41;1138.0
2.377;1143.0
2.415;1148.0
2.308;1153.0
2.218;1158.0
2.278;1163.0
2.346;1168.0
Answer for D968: 2.17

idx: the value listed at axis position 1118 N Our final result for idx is 2.475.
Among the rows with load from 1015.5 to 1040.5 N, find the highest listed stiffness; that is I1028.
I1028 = 2.536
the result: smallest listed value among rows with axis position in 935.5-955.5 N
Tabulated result 2.286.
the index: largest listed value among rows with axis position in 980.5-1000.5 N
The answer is 2.491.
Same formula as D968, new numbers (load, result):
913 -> 2.284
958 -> 2.355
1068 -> 2.287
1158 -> 2.218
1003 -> 2.228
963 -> 2.59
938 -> 2.583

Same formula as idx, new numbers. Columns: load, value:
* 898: 2.258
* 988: 2.491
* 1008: 2.402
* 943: 2.429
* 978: 2.237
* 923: 2.581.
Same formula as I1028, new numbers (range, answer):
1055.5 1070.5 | 2.377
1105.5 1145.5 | 2.586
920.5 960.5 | 2.587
